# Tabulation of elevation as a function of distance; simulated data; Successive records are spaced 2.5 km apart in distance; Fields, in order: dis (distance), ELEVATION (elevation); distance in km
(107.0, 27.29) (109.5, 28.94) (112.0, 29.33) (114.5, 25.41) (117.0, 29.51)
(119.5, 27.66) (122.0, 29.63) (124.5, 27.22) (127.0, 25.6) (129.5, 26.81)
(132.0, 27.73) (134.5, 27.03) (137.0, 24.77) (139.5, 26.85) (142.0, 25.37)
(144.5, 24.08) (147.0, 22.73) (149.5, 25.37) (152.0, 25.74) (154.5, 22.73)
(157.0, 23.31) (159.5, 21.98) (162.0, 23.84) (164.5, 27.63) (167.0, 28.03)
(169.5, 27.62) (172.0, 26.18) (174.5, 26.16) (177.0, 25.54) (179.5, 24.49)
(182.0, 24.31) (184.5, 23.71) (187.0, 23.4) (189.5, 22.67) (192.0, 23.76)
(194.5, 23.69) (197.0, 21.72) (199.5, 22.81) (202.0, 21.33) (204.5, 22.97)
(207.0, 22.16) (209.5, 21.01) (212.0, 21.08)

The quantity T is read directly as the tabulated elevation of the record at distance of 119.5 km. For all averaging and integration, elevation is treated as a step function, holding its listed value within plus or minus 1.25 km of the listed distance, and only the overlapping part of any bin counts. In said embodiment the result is 27.66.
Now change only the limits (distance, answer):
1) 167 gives 28.03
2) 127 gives 25.6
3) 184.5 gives 23.71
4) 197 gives 21.72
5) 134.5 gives 27.03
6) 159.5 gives 21.98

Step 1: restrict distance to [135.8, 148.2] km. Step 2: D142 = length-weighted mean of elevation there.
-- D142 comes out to 24.8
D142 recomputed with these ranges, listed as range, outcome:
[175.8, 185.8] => 24.5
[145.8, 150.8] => 24.1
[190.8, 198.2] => 23.1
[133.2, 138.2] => 25.9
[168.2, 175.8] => 26.7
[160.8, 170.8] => 26.8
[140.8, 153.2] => 24.7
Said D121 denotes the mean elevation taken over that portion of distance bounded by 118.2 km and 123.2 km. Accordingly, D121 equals 28.6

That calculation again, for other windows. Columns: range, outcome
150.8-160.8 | 23.4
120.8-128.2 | 27.5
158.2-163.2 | 22.9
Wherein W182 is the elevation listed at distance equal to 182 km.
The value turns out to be 24.31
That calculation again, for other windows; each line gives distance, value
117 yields 29.51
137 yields 24.77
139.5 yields 26.85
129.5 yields 26.81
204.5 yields 22.97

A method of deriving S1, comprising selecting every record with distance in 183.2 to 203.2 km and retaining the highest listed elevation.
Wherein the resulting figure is 23.76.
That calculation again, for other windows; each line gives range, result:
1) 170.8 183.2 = 26.18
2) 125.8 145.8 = 27.73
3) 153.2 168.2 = 28.03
